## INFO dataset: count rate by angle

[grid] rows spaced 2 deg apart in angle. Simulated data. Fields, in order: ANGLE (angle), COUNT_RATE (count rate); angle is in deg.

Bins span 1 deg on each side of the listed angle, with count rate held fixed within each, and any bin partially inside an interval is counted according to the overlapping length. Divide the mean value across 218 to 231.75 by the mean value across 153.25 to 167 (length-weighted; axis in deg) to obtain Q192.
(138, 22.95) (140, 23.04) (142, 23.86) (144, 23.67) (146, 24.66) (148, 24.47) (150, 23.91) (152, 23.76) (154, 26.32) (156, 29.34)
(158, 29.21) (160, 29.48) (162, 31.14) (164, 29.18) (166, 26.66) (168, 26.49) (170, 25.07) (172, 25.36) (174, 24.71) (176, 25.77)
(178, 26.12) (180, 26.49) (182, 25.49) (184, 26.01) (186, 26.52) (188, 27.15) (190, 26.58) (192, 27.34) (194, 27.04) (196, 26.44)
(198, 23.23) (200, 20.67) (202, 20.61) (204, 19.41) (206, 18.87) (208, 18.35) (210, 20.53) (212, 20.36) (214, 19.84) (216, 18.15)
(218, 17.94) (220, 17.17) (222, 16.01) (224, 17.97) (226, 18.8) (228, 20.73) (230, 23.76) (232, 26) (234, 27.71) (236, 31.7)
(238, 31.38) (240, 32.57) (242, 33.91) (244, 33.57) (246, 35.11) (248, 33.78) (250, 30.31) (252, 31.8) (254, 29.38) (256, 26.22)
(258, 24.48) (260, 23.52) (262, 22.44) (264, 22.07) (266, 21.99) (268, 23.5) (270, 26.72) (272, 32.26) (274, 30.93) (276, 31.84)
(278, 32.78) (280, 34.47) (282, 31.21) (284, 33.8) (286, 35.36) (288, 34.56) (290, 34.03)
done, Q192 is 0.67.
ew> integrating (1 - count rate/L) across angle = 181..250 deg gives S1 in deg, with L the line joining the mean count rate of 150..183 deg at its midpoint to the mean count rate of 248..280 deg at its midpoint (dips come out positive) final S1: 7.1 deg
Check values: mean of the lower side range 26.8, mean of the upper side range 27.8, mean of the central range 24.5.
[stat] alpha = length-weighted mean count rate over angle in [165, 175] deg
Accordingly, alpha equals 25.7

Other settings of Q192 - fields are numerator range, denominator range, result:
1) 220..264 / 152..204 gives 1.03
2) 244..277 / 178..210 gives 1.17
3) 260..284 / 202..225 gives 1.51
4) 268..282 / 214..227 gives 1.73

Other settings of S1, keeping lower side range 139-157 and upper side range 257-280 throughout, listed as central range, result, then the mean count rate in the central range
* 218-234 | 3.5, 20.4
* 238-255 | -3.8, 32.5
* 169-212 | 2.4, 24.1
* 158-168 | -1.5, 28.9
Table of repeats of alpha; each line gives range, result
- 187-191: 26.9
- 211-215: 20.1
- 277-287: 33.5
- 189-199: 26.1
